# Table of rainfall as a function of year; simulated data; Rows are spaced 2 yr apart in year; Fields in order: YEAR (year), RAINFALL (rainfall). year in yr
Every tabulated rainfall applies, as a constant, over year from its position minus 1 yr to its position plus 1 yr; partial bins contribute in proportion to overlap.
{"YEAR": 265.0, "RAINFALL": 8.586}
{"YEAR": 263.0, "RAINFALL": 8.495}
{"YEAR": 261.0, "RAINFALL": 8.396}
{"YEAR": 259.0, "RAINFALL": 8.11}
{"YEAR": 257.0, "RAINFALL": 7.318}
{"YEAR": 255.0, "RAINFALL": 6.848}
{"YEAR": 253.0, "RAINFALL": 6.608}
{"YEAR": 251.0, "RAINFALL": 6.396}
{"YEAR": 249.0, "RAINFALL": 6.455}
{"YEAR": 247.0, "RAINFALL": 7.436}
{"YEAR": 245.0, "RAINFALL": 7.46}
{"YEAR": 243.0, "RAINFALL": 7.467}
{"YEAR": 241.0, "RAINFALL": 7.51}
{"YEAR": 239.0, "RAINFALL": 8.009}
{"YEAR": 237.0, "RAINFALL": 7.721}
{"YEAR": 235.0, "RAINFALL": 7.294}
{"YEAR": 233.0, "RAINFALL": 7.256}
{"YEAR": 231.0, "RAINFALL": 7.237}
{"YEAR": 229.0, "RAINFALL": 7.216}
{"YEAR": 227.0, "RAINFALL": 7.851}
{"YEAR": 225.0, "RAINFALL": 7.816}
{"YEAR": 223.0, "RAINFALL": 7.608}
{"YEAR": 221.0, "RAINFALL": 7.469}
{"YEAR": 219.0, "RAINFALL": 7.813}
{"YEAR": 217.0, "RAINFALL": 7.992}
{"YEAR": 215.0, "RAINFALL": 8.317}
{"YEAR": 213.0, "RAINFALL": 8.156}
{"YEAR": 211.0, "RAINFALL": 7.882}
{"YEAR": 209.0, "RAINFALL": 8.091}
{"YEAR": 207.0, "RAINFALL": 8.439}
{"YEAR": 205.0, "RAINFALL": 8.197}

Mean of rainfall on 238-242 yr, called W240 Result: 7.76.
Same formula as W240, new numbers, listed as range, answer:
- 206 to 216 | 8.18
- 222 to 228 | 7.76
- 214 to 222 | 7.9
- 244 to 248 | 7.45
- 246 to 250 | 6.95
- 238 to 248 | 7.58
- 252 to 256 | 6.73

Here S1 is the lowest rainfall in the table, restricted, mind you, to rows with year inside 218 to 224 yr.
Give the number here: 7.469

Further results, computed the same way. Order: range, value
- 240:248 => 7.436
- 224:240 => 7.216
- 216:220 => 7.813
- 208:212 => 7.882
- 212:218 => 7.992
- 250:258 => 6.396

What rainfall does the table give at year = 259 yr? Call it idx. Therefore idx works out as 8.11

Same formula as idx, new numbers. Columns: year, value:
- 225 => 7.816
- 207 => 8.439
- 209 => 8.091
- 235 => 7.294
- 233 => 7.256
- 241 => 7.51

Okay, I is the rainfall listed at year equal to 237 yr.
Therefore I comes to 7.721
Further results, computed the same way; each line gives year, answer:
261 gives 8.396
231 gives 7.237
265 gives 8.586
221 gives 7.469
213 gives 8.156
